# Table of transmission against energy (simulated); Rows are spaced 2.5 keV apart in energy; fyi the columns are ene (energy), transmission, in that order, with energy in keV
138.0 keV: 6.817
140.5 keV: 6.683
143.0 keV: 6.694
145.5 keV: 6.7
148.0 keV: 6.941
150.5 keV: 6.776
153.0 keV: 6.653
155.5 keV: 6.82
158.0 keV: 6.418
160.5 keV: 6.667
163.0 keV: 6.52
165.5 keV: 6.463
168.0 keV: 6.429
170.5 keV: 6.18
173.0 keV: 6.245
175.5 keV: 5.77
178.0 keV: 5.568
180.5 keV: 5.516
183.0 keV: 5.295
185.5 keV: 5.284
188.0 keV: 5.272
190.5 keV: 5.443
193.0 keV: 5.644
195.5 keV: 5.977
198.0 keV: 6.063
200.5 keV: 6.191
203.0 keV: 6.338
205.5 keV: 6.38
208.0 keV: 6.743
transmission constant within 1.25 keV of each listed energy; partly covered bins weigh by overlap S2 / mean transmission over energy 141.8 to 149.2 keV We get 6.78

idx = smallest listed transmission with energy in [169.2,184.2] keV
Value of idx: 5.295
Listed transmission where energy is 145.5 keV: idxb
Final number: 6.7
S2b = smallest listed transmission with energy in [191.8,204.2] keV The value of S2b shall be 5.644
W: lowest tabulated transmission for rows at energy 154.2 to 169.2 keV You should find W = 6.418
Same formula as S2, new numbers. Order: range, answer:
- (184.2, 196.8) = 5.53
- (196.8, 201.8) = 6.13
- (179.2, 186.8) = 5.37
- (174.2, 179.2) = 5.68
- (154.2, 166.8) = 6.58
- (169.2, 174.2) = 6.21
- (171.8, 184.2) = 5.68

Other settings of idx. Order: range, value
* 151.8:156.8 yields 6.653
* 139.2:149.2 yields 6.683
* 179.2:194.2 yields 5.272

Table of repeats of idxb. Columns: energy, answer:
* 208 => 6.743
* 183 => 5.295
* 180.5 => 5.516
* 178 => 5.568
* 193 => 5.644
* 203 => 6.338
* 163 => 6.52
